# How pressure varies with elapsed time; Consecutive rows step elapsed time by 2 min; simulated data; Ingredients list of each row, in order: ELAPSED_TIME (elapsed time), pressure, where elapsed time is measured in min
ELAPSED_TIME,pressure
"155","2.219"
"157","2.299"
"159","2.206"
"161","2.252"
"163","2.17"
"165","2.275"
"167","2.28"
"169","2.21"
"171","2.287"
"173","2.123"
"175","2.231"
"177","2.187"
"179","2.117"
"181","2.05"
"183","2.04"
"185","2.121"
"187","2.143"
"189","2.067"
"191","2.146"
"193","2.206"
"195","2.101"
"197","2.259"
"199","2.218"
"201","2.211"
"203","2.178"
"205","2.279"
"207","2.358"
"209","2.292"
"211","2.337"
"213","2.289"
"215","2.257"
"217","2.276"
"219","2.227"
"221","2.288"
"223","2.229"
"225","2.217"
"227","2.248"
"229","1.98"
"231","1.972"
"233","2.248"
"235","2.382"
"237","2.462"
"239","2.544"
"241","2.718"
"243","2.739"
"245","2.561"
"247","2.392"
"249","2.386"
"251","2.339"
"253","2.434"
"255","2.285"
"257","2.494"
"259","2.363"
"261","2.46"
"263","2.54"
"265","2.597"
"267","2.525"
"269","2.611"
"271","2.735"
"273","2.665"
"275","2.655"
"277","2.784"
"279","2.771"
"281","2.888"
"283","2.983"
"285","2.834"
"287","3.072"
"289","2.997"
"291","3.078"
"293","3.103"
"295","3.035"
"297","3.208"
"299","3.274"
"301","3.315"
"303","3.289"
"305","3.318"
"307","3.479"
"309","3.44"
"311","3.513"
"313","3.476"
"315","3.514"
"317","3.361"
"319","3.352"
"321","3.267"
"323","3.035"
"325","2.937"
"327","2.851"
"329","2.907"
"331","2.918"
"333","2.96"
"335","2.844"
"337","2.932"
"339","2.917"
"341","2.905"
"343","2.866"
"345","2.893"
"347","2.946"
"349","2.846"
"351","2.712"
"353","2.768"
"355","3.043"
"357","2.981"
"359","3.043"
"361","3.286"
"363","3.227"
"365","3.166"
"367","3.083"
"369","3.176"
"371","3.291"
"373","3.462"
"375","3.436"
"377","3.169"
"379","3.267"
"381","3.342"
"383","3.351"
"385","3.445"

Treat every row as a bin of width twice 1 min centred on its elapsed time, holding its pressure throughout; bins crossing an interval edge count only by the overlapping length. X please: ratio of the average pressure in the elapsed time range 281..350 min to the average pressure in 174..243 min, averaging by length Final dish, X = 1.4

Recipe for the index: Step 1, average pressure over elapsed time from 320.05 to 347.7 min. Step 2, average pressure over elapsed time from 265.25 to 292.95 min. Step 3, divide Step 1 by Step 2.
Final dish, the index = 1.0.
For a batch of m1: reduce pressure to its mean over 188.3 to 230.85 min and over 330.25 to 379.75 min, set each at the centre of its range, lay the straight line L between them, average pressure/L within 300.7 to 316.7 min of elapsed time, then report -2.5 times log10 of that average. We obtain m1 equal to -0.22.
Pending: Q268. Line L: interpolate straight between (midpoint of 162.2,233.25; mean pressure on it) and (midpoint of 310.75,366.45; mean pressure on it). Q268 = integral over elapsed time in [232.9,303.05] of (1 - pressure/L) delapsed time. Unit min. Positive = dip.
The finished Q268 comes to -2.34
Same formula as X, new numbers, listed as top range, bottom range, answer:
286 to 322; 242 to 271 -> 1.32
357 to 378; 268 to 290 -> 1.14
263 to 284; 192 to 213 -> 1.21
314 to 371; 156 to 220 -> 1.37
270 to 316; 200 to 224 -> 1.37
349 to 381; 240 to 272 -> 1.25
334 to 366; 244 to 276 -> 1.18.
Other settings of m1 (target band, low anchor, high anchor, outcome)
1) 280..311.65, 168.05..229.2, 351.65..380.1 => -0.150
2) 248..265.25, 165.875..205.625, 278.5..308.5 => 0.154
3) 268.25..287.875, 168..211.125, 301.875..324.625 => 0.083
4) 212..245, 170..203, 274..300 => 0.079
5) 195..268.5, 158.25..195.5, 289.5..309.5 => 0.129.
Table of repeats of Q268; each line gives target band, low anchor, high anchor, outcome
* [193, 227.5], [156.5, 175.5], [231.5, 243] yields 1.9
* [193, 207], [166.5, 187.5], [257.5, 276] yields 0.3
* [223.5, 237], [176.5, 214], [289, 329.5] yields 1.7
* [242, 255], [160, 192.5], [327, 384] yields 0.3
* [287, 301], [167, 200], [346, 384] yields -1.9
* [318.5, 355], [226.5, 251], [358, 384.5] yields 1.1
